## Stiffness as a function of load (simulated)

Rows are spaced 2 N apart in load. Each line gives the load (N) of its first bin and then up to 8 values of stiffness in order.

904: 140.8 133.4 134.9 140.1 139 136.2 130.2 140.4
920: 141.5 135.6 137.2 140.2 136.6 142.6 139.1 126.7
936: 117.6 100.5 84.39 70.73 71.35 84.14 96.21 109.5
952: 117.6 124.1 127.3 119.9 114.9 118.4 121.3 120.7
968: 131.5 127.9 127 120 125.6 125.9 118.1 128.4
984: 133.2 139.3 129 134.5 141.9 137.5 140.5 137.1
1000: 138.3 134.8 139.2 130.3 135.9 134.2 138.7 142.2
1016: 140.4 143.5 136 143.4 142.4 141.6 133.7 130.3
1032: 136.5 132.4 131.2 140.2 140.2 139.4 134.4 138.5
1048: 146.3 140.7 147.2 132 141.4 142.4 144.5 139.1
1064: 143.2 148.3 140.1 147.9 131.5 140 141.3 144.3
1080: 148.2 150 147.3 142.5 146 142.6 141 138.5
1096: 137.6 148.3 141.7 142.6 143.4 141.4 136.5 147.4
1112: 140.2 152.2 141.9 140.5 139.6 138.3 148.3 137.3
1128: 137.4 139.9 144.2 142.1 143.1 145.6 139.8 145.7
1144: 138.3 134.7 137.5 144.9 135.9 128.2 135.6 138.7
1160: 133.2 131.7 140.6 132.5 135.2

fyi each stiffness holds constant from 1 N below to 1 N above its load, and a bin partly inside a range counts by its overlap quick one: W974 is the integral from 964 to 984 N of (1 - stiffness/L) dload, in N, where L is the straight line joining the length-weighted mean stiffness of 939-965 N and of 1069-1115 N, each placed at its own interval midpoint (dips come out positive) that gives -2.64 N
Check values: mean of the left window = 105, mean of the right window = 143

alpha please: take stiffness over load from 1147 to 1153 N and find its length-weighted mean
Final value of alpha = 139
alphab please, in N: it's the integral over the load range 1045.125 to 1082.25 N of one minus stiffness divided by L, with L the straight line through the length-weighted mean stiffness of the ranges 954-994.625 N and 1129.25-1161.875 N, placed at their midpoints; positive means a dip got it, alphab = -2.5 N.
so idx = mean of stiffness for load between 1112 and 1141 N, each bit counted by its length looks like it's 142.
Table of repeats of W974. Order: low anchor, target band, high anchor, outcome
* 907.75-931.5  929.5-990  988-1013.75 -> 8.89 N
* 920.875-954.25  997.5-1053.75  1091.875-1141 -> -4.65 N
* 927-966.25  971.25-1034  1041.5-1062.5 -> -3.78 N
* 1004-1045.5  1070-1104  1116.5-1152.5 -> -0.87 N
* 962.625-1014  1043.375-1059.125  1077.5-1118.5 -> -0.23 N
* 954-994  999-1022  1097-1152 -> -1.31 N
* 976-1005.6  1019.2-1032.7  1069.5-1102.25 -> -0.06 N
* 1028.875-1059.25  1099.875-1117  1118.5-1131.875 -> -0.38 N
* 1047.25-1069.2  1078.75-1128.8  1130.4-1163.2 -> -0.85 N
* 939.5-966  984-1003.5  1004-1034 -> -1.78 N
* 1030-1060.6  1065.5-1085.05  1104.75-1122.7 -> -0.49 N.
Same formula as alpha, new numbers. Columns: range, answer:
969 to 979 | 125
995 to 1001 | 139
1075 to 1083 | 146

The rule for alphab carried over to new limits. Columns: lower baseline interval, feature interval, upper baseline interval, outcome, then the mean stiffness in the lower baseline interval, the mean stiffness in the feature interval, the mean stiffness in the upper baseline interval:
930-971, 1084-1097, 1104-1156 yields -0.7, 112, 142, 141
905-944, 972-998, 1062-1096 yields 0.3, 126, 131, 143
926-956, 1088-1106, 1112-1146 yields -0.7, 110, 142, 142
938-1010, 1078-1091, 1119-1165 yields -1.3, 121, 146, 139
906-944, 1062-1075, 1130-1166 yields -0.7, 126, 142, 139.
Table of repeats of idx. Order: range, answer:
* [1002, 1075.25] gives 139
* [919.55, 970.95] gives 117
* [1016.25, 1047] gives 138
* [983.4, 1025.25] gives 138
